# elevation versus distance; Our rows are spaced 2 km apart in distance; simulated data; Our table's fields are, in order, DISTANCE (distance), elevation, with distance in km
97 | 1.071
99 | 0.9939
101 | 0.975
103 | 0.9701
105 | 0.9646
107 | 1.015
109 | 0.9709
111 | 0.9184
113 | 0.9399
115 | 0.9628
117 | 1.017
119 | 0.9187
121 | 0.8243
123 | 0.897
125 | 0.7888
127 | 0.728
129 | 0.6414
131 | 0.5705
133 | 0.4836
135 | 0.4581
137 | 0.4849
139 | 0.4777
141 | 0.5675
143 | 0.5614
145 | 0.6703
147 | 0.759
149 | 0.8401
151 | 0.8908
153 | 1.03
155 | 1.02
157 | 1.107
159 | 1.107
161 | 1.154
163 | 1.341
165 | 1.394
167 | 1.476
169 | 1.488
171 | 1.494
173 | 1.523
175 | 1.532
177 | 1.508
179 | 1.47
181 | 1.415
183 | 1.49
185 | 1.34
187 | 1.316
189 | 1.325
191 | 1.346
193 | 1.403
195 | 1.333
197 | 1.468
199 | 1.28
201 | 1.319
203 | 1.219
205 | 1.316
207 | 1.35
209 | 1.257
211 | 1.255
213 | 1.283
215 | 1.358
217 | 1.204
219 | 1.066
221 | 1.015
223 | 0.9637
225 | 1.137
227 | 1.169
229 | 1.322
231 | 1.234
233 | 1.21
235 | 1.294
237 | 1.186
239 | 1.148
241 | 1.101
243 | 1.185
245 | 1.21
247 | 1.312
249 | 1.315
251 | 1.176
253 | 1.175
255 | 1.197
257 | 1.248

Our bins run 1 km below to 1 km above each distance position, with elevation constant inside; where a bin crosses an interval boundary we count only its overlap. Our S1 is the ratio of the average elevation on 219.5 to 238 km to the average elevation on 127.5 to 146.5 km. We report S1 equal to 2.1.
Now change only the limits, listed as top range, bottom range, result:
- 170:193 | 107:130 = 1.63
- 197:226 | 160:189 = 0.86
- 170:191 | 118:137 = 2.08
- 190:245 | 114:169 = 1.42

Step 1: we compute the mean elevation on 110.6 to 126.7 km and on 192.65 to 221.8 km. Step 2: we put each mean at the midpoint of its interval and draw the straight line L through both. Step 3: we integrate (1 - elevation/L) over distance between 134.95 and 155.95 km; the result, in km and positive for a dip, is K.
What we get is 6.3 km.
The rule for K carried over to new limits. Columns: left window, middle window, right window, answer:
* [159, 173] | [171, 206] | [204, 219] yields -1.65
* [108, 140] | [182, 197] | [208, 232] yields -4.58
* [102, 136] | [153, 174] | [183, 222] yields -4.25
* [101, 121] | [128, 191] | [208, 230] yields 0.24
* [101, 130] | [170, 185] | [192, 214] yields -3.59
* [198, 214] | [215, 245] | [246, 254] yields 2.25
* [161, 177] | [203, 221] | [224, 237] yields 0.66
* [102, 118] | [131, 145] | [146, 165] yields 6.82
